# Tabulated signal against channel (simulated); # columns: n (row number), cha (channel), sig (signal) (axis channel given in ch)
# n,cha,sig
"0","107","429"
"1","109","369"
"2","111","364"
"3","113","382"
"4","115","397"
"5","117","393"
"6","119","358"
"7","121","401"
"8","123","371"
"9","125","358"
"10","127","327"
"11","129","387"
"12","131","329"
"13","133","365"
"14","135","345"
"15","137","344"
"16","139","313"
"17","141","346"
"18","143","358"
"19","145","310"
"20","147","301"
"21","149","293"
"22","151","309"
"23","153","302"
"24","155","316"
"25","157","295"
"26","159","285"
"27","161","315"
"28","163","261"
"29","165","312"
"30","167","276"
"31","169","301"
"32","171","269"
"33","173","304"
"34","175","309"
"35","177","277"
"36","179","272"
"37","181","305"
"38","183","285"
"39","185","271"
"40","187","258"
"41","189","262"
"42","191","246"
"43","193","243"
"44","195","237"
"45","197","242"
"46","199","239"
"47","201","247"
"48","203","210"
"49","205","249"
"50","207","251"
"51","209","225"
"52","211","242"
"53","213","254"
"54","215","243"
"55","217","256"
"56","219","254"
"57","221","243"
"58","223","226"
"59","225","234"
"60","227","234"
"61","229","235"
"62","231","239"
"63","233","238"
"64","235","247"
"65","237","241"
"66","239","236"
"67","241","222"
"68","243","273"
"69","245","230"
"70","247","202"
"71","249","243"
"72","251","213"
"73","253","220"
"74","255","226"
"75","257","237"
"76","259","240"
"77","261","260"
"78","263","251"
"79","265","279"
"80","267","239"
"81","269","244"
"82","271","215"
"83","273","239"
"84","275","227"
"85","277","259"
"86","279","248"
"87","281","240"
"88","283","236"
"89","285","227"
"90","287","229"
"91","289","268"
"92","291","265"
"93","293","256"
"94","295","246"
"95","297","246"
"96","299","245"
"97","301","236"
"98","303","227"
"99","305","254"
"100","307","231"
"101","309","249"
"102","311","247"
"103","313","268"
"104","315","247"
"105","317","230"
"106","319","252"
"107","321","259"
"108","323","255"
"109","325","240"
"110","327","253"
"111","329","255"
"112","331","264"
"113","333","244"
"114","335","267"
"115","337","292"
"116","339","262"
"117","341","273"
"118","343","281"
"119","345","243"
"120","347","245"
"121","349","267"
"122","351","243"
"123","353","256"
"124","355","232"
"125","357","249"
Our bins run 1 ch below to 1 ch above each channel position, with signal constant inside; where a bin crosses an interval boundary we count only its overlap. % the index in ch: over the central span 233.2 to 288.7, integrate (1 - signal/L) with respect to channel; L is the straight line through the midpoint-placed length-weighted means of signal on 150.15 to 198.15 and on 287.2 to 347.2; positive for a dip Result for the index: 5.4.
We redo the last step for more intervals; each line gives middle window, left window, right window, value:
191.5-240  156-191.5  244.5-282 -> 4.0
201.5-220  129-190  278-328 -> 2.7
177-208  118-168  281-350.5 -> 5.1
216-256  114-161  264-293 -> 5.5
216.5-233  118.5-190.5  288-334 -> 2.6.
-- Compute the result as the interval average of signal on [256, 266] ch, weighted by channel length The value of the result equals 253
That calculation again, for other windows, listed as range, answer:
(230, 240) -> 240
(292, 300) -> 248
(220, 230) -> 234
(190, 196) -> 242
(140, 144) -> 352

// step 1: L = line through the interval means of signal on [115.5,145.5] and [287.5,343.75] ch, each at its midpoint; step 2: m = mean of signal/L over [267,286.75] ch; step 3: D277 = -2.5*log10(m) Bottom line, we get 0.16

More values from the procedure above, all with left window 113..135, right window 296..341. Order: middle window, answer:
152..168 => 0.17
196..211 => 0.32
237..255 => 0.27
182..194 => 0.25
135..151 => 0.10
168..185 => 0.17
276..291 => 0.11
